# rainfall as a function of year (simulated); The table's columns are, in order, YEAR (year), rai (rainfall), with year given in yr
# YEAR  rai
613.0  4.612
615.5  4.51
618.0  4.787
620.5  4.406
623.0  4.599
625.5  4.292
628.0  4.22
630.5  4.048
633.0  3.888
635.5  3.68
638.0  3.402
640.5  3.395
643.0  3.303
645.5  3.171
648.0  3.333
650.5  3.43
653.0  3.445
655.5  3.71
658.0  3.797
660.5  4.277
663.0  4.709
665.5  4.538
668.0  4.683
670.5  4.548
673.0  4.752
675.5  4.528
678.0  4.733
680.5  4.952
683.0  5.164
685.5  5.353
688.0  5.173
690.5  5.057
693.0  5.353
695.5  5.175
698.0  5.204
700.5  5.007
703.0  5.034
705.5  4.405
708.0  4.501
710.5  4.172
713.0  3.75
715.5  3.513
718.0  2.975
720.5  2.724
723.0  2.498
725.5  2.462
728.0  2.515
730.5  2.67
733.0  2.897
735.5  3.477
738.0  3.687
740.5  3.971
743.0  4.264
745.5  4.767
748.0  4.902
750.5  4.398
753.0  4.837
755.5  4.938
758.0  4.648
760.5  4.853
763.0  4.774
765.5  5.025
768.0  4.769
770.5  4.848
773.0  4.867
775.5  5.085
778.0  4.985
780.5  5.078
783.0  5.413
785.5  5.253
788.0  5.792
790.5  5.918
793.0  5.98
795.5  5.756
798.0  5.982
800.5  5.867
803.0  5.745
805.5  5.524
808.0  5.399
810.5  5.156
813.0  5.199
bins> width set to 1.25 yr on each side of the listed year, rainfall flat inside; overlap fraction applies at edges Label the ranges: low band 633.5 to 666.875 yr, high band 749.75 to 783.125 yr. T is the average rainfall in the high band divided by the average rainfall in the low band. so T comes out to 1.31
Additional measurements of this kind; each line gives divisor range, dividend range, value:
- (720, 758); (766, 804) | 1.46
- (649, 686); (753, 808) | 1.20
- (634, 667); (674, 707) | 1.35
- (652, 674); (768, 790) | 1.21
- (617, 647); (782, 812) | 1.44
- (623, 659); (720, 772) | 1.09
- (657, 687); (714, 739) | 0.63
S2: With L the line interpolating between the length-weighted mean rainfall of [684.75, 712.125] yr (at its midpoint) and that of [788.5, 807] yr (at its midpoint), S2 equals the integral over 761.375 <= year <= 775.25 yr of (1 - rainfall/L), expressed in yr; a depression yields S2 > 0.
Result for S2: 1.70 yr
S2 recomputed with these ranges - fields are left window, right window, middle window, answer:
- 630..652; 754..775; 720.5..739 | 6.66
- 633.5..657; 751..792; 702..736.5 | 7.73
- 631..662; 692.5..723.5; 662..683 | -4.72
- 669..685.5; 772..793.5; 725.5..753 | 7.49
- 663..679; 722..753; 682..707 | -4.77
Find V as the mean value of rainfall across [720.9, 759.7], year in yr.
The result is 3.78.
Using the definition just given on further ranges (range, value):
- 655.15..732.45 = 4.25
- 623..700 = 4.32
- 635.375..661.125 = 3.52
